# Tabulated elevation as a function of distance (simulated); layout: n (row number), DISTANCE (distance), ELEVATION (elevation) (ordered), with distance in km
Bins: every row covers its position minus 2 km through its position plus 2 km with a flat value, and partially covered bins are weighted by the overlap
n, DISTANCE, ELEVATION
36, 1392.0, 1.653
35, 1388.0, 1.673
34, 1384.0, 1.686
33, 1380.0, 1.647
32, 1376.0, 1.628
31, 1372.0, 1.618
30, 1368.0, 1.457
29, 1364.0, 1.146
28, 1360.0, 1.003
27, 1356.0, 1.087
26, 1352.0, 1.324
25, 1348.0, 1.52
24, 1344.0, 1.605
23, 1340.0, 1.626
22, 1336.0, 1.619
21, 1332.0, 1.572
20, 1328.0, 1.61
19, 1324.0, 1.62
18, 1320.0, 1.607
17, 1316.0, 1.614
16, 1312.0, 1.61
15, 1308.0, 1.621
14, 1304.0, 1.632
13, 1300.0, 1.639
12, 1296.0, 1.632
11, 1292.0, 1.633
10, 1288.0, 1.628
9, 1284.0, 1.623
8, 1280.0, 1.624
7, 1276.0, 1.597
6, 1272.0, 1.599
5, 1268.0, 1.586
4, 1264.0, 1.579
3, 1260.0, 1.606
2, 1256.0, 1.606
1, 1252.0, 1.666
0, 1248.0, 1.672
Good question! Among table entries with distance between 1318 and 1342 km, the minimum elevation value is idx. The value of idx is 1.572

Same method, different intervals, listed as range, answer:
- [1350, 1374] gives 1.003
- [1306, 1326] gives 1.607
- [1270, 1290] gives 1.597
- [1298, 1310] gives 1.621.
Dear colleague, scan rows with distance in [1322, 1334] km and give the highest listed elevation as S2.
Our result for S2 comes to 1.62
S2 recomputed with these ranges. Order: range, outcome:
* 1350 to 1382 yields 1.647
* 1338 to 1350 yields 1.626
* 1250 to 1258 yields 1.666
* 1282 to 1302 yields 1.639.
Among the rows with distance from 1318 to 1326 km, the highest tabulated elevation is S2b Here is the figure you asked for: 1.62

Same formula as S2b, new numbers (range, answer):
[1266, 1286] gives 1.624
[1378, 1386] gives 1.686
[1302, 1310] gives 1.632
